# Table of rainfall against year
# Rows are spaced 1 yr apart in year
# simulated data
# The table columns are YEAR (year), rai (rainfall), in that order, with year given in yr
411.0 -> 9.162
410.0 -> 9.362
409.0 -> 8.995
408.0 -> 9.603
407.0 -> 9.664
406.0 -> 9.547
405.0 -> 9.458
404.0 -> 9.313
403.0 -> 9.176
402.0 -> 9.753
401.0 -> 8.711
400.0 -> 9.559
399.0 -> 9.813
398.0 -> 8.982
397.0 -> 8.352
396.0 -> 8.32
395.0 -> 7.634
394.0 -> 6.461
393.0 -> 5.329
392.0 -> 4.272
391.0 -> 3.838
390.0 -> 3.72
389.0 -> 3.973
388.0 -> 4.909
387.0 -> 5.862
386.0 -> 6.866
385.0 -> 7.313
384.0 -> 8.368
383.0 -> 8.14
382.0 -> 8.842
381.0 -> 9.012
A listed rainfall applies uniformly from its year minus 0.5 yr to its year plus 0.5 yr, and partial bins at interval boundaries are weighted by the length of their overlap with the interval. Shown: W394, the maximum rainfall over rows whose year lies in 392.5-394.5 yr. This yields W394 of 6.461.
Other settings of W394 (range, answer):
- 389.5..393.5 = 5.329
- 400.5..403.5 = 9.753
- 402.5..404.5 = 9.313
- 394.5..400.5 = 9.813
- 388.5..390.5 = 3.973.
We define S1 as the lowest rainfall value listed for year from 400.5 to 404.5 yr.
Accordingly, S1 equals 8.711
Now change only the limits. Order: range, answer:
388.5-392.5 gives 3.72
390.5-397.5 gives 3.838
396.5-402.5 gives 8.352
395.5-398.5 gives 8.32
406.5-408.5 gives 9.603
